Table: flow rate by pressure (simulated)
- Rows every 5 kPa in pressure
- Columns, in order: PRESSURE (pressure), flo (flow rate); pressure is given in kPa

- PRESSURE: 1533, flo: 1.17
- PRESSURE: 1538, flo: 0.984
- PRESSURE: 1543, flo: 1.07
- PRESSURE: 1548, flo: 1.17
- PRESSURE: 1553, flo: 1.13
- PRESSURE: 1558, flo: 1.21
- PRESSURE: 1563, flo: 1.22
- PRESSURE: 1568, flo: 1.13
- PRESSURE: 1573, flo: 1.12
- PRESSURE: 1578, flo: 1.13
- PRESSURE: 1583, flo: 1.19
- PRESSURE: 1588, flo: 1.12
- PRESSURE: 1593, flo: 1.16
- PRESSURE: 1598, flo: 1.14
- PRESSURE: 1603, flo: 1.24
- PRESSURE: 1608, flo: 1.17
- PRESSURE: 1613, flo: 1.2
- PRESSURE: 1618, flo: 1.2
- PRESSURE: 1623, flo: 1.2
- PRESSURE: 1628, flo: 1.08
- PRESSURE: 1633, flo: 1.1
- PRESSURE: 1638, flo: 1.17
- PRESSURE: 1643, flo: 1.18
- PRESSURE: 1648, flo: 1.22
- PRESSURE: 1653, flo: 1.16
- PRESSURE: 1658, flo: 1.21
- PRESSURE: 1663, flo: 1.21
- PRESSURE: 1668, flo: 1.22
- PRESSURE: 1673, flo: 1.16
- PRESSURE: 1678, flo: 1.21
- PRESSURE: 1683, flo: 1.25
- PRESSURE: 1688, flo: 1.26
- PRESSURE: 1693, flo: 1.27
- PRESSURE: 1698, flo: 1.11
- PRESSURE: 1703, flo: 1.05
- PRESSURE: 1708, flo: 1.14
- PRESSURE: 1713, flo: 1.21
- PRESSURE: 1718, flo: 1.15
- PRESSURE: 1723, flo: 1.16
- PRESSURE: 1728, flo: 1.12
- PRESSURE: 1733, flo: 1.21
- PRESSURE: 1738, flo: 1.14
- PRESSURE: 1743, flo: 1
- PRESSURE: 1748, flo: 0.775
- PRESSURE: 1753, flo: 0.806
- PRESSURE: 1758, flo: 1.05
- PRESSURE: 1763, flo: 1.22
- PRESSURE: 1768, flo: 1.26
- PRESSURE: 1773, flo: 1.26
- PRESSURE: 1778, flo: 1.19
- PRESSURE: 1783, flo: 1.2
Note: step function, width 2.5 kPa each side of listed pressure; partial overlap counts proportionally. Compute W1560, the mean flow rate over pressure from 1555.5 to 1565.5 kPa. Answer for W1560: 1.21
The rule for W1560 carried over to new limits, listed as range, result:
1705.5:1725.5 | 1.17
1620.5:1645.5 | 1.15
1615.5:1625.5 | 1.2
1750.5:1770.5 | 1.08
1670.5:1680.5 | 1.19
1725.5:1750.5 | 1.05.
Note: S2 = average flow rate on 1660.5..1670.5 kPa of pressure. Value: 1.21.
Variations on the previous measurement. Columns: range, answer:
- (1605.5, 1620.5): 1.19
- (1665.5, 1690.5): 1.22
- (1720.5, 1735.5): 1.16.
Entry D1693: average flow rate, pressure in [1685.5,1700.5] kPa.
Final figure 1.21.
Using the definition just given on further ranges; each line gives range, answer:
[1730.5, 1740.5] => 1.18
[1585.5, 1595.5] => 1.14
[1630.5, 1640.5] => 1.14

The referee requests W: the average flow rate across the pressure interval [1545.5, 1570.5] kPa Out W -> 1.17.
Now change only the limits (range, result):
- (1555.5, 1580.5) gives 1.16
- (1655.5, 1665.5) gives 1.21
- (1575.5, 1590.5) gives 1.15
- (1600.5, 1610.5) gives 1.21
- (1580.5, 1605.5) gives 1.17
